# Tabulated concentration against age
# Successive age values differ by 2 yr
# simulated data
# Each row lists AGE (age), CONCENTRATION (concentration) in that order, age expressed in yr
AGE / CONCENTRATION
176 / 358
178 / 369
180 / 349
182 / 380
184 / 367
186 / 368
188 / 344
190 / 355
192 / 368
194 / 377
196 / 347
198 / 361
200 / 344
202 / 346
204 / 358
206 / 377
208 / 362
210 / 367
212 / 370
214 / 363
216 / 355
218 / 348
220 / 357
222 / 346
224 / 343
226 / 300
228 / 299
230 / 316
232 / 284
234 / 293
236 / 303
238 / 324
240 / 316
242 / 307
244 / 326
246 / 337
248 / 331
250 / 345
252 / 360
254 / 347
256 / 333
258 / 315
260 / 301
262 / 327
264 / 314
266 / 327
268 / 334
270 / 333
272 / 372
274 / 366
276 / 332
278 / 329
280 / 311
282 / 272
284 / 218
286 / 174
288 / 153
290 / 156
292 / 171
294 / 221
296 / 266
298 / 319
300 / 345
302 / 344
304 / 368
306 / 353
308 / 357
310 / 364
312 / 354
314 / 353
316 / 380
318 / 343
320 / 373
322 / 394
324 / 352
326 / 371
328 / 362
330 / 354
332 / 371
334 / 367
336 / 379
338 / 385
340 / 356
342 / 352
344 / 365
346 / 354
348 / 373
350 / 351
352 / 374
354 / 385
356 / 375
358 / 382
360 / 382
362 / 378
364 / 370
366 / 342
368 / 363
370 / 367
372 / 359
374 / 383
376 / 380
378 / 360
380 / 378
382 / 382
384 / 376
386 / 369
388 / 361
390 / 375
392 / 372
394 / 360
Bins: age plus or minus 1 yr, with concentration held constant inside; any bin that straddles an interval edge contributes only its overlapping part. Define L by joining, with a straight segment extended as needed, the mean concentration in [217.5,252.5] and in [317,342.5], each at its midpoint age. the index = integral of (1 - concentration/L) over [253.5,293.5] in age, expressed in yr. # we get 6.13 yr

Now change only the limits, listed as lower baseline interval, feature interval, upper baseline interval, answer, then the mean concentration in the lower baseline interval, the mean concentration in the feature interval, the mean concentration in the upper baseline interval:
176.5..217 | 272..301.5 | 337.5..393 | 8.1 yr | 361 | 265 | 369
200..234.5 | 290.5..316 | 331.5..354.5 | 3.0 yr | 341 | 317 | 367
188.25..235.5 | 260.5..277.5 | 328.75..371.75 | 0.8 yr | 345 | 337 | 368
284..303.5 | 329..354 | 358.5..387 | -3.7 yr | 241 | 366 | 371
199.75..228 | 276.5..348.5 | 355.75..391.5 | 8.0 yr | 351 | 324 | 371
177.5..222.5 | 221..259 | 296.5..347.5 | 4.0 yr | 360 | 322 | 360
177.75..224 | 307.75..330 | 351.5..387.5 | 0.3 yr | 359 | 364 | 372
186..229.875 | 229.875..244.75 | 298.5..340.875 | 2.0 yr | 351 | 308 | 363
